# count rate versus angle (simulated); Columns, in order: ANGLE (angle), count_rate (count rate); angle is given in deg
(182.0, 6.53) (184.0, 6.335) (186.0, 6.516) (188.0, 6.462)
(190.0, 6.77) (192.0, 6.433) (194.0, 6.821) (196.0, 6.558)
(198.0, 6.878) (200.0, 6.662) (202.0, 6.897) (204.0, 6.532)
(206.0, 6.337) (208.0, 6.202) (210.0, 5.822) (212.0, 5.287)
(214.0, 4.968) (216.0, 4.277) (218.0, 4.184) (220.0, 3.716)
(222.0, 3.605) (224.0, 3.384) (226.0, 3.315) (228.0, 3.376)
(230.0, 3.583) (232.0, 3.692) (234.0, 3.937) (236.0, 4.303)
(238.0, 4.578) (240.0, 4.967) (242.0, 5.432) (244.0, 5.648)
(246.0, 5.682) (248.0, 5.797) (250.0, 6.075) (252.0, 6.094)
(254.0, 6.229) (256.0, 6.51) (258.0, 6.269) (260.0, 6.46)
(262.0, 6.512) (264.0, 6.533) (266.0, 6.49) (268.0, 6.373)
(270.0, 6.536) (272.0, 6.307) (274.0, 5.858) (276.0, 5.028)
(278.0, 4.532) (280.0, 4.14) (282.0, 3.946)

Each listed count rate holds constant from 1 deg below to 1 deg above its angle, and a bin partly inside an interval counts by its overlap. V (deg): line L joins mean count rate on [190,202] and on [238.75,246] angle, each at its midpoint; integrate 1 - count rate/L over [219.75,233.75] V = 5.5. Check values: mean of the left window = 6.7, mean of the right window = 5.37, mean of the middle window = 3.54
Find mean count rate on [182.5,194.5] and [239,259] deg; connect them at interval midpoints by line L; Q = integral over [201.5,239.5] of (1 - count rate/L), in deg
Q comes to 9.8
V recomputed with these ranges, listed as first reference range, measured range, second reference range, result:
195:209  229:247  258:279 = 4.7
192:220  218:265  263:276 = 8.4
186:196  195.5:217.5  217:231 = -3.3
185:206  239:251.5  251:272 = 1.6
